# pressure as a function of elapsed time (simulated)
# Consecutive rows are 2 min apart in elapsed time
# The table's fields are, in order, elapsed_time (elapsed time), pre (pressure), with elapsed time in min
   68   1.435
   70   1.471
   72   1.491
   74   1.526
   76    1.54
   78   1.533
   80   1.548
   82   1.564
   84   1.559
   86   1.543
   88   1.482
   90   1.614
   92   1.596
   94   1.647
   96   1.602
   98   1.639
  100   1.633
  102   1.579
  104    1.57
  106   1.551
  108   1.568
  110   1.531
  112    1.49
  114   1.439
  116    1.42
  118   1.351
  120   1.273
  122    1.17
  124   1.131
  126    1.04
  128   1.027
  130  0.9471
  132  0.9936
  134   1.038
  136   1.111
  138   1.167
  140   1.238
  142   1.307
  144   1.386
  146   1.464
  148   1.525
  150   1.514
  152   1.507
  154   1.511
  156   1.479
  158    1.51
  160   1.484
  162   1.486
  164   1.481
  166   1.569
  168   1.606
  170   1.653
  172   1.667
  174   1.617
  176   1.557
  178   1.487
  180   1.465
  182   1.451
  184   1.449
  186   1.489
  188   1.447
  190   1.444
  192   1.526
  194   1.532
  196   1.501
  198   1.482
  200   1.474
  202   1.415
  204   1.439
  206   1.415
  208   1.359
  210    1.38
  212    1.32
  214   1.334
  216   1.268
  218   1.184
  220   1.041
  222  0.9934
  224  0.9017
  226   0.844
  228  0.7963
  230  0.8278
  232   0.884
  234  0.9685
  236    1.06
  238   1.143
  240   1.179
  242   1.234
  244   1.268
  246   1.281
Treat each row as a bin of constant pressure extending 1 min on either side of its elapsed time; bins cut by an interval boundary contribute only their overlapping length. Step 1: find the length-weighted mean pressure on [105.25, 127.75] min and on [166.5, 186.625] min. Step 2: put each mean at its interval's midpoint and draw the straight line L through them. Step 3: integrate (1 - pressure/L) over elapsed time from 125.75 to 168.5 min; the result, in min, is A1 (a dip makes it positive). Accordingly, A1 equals 3.4 min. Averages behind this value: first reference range 1.35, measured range 1.34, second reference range 1.55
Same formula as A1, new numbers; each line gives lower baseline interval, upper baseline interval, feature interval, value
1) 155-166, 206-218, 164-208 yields -2.9 min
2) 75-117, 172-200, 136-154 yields 1.7 min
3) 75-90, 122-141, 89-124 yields -4.8 min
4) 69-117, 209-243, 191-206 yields -3.8 min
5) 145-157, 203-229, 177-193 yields -1.7 min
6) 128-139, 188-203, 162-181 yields -3.6 min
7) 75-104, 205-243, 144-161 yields -1.7 min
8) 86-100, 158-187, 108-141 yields 7.4 min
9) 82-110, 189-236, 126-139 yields 3.7 min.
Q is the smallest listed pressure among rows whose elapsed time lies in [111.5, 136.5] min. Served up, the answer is 0.9471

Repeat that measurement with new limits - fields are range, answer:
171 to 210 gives 1.359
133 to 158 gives 1.038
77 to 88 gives 1.482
